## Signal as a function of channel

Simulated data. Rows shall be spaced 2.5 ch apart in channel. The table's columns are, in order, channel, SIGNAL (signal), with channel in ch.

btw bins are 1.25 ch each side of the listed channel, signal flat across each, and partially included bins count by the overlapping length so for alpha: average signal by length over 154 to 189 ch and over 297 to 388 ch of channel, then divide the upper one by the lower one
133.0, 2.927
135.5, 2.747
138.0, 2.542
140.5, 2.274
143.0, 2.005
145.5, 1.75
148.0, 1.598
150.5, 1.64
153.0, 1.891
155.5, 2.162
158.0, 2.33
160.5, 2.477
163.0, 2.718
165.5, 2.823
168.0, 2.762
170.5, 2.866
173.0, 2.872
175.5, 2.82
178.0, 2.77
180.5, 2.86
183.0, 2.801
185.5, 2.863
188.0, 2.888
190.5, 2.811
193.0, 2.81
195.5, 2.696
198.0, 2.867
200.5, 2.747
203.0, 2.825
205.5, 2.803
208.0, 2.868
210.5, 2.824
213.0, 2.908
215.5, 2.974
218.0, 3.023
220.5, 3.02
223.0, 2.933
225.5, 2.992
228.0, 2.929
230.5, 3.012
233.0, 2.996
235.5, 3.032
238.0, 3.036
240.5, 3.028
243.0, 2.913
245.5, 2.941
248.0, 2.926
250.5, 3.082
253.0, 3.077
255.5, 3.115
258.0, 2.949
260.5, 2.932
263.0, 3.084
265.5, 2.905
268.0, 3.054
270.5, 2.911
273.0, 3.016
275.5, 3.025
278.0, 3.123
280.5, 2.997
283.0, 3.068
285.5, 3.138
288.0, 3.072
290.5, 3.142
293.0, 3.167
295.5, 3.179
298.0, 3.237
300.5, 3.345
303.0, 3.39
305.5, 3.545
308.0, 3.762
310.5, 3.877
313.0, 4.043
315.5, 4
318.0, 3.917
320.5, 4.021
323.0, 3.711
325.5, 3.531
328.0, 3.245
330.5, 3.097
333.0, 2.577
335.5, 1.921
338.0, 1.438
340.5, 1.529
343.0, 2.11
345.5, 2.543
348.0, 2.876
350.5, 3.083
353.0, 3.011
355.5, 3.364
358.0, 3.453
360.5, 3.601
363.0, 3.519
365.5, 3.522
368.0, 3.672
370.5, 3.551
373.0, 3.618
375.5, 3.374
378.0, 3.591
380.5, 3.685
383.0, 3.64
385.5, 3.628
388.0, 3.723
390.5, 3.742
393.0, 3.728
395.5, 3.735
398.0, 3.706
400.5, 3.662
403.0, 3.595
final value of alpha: 1.21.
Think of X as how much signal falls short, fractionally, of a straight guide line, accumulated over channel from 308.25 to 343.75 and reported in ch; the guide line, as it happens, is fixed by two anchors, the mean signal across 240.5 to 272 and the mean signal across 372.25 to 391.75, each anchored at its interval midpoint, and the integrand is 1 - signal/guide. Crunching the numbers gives 2.4 ch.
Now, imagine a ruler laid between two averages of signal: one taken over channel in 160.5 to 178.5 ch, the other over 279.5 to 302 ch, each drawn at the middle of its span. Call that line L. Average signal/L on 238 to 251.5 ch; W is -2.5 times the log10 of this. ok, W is 0.01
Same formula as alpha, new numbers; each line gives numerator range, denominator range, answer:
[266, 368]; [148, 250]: 1.14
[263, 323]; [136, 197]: 1.34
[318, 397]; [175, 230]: 1.13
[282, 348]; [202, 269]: 1.06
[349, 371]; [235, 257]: 1.13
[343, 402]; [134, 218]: 1.33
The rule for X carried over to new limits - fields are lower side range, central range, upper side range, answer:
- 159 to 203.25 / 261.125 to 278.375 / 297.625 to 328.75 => 1.94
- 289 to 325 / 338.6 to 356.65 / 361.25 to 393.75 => 5.04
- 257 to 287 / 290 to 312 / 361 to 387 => -1.67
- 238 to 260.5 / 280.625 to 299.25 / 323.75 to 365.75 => -1.27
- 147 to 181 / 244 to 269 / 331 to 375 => -2.95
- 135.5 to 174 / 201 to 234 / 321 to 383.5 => -4.59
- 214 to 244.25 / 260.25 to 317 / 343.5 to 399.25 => -1.47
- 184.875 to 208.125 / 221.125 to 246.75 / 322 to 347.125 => -2.20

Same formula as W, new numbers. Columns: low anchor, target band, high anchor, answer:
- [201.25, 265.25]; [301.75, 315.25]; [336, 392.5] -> -0.21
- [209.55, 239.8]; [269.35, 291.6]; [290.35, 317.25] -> 0.11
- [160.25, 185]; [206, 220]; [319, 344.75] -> -0.05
